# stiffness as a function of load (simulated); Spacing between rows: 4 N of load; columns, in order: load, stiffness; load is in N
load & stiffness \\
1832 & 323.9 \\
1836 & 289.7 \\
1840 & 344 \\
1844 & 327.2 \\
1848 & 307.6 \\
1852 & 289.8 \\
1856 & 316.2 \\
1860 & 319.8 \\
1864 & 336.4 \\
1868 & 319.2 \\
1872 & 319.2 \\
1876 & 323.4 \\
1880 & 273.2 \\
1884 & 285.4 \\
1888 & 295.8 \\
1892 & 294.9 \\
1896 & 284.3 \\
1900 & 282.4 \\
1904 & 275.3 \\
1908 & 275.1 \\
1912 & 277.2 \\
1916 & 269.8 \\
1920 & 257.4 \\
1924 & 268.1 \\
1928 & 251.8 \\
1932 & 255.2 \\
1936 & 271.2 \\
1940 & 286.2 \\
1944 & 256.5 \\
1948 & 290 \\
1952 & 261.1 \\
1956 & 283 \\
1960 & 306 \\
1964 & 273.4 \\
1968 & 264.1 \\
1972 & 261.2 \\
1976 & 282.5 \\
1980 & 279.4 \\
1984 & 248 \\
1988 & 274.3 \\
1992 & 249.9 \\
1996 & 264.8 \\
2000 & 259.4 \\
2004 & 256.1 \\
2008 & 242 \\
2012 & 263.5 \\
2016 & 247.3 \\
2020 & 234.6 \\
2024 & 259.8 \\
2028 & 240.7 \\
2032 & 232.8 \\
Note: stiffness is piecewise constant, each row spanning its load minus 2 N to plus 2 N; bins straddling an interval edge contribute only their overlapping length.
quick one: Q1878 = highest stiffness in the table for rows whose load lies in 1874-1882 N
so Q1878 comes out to 323.4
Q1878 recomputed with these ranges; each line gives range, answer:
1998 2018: 263.5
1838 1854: 344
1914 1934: 269.8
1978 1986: 279.4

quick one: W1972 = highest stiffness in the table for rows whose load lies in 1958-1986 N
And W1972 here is 306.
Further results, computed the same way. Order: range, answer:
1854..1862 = 319.8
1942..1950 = 290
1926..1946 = 286.2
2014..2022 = 247.3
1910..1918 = 277.2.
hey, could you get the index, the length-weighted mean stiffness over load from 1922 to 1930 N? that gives 260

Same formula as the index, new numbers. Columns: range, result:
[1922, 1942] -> 266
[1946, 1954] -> 276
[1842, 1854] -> 308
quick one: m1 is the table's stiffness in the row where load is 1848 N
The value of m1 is 307.6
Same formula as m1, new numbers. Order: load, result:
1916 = 269.8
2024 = 259.8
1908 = 275.1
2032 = 232.8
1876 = 323.4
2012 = 263.5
